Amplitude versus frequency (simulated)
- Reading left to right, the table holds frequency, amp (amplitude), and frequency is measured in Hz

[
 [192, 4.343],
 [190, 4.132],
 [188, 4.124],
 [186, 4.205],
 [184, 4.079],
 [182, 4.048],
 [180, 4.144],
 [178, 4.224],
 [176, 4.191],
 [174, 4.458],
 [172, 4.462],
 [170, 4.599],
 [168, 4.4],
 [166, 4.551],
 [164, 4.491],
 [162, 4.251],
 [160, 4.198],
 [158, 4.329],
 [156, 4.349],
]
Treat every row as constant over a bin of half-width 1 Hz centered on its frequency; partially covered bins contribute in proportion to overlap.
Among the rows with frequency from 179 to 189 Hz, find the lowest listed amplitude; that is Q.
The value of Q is 4.048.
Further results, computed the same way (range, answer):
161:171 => 4.251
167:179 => 4.191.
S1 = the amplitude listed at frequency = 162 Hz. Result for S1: 4.251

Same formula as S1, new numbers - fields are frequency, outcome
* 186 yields 4.205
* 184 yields 4.079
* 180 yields 4.144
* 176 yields 4.191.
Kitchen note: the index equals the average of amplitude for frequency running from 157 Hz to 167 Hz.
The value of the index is 4.36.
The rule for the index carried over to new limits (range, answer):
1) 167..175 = 4.48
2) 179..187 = 4.12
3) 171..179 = 4.33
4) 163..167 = 4.52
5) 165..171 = 4.52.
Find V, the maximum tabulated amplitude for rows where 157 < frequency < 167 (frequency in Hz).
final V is 4.551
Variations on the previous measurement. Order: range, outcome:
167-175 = 4.599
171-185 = 4.462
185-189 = 4.205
